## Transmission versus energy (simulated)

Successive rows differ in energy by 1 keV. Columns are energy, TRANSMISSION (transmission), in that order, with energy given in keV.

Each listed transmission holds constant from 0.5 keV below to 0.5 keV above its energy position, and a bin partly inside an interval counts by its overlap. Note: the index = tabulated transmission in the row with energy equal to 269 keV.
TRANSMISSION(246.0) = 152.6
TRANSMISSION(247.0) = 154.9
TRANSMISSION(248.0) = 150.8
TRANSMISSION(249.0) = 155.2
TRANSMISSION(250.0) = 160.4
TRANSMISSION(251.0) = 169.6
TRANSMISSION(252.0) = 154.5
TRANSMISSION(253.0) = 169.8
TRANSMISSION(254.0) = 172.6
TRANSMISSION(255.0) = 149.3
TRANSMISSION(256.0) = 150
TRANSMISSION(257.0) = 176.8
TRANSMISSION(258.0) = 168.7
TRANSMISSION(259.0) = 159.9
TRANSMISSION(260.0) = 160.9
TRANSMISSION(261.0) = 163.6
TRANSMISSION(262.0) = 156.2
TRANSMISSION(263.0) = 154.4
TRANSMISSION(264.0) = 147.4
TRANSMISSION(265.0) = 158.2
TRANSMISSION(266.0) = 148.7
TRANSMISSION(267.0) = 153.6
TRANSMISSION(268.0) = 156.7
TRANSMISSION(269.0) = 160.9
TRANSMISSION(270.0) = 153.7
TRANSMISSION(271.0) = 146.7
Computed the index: 160.9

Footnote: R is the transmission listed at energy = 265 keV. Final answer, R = 158.2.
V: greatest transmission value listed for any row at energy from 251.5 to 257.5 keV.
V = 176.8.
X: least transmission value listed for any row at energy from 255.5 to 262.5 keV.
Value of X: 150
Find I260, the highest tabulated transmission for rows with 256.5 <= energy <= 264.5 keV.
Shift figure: 176.8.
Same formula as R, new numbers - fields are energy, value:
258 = 168.7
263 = 154.4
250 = 160.4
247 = 154.9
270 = 153.7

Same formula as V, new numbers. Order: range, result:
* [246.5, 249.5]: 155.2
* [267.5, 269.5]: 160.9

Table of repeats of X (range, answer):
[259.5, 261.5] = 160.9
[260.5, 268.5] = 147.4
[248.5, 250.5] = 155.2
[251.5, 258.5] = 149.3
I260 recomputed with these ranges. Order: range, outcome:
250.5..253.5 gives 169.8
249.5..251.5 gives 169.6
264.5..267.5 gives 158.2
